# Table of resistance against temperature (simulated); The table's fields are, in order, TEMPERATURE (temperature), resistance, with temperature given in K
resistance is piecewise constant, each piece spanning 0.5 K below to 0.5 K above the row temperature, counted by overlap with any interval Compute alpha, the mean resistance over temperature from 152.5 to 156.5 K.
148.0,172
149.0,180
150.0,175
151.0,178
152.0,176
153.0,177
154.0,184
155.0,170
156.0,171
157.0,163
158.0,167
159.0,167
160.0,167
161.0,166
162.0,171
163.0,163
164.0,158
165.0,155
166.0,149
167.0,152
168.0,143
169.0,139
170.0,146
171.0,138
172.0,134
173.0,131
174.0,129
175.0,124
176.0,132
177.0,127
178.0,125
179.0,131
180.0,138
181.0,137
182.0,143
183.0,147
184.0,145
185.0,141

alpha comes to 176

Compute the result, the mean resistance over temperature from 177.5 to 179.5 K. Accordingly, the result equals 128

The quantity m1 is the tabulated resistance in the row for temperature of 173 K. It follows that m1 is 131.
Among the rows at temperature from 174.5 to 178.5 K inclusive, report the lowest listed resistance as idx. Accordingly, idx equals 124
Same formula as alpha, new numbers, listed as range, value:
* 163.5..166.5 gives 154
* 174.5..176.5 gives 128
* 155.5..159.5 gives 167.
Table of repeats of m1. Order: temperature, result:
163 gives 163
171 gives 138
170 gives 146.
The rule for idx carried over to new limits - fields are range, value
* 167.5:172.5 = 134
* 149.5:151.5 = 175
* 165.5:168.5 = 143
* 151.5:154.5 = 176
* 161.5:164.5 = 158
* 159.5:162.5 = 166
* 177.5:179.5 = 125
